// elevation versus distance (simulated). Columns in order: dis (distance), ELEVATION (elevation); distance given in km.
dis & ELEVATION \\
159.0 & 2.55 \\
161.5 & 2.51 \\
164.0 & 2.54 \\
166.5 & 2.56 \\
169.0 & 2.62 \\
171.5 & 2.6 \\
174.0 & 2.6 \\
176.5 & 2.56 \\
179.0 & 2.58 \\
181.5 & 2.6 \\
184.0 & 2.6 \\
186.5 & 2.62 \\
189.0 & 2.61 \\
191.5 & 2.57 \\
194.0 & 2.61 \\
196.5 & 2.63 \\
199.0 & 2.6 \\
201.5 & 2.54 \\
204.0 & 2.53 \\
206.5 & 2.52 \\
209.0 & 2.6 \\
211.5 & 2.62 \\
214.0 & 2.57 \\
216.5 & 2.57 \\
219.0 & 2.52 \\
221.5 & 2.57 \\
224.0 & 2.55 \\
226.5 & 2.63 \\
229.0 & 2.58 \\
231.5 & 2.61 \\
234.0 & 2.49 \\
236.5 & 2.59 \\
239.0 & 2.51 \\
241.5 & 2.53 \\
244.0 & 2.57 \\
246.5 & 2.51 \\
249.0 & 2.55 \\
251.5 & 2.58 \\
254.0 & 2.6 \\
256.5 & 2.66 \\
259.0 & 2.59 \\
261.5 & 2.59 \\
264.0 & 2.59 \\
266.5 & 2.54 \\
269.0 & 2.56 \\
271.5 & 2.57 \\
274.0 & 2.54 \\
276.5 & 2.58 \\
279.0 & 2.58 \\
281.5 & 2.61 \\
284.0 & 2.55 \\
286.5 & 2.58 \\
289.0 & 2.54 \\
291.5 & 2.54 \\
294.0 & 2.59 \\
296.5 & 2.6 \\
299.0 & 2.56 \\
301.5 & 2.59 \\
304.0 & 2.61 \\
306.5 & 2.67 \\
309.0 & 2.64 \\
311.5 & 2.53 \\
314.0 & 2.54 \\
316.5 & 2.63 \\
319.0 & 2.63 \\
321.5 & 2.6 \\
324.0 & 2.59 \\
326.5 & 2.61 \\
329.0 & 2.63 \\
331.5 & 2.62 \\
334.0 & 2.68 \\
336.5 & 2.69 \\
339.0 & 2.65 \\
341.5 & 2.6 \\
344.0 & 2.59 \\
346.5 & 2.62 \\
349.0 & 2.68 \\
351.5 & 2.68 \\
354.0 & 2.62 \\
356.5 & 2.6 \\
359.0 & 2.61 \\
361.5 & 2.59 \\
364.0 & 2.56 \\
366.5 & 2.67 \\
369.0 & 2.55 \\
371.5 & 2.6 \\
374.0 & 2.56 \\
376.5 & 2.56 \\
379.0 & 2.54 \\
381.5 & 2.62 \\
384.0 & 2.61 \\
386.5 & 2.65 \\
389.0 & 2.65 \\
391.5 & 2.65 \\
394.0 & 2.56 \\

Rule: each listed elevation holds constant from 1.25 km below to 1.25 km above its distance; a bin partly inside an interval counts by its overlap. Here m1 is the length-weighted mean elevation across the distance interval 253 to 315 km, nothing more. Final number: 2.58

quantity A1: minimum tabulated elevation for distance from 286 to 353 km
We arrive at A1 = 2.53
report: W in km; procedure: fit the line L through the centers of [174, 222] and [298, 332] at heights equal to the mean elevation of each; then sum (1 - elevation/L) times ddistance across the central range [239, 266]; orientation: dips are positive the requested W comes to 0.19 km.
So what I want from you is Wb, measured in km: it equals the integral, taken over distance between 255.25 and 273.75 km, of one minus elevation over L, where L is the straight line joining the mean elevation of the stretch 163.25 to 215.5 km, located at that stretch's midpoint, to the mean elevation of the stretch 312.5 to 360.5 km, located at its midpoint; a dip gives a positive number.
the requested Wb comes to 0.15 km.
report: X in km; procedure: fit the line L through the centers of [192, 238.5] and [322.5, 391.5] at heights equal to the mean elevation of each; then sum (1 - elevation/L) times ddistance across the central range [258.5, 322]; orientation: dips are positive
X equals 0.3 km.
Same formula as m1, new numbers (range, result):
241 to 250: 2.54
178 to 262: 2.58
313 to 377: 2.61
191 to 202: 2.59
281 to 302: 2.57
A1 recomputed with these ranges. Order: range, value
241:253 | 2.51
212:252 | 2.49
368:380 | 2.54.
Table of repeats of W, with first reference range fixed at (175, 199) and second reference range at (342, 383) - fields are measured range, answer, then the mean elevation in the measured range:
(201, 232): 0.35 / 2.57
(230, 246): 0.31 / 2.55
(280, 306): 0.21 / 2.58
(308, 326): 0.05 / 2.59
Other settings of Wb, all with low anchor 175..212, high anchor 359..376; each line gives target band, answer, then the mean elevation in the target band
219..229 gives 0.0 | 2.58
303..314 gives -0.1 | 2.6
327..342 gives -0.3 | 2.65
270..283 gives 0.1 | 2.58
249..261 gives -0.1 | 2.6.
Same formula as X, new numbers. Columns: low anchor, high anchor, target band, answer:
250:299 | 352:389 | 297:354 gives -0.67 km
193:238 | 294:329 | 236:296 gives 0.44 km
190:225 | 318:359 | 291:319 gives 0.23 km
